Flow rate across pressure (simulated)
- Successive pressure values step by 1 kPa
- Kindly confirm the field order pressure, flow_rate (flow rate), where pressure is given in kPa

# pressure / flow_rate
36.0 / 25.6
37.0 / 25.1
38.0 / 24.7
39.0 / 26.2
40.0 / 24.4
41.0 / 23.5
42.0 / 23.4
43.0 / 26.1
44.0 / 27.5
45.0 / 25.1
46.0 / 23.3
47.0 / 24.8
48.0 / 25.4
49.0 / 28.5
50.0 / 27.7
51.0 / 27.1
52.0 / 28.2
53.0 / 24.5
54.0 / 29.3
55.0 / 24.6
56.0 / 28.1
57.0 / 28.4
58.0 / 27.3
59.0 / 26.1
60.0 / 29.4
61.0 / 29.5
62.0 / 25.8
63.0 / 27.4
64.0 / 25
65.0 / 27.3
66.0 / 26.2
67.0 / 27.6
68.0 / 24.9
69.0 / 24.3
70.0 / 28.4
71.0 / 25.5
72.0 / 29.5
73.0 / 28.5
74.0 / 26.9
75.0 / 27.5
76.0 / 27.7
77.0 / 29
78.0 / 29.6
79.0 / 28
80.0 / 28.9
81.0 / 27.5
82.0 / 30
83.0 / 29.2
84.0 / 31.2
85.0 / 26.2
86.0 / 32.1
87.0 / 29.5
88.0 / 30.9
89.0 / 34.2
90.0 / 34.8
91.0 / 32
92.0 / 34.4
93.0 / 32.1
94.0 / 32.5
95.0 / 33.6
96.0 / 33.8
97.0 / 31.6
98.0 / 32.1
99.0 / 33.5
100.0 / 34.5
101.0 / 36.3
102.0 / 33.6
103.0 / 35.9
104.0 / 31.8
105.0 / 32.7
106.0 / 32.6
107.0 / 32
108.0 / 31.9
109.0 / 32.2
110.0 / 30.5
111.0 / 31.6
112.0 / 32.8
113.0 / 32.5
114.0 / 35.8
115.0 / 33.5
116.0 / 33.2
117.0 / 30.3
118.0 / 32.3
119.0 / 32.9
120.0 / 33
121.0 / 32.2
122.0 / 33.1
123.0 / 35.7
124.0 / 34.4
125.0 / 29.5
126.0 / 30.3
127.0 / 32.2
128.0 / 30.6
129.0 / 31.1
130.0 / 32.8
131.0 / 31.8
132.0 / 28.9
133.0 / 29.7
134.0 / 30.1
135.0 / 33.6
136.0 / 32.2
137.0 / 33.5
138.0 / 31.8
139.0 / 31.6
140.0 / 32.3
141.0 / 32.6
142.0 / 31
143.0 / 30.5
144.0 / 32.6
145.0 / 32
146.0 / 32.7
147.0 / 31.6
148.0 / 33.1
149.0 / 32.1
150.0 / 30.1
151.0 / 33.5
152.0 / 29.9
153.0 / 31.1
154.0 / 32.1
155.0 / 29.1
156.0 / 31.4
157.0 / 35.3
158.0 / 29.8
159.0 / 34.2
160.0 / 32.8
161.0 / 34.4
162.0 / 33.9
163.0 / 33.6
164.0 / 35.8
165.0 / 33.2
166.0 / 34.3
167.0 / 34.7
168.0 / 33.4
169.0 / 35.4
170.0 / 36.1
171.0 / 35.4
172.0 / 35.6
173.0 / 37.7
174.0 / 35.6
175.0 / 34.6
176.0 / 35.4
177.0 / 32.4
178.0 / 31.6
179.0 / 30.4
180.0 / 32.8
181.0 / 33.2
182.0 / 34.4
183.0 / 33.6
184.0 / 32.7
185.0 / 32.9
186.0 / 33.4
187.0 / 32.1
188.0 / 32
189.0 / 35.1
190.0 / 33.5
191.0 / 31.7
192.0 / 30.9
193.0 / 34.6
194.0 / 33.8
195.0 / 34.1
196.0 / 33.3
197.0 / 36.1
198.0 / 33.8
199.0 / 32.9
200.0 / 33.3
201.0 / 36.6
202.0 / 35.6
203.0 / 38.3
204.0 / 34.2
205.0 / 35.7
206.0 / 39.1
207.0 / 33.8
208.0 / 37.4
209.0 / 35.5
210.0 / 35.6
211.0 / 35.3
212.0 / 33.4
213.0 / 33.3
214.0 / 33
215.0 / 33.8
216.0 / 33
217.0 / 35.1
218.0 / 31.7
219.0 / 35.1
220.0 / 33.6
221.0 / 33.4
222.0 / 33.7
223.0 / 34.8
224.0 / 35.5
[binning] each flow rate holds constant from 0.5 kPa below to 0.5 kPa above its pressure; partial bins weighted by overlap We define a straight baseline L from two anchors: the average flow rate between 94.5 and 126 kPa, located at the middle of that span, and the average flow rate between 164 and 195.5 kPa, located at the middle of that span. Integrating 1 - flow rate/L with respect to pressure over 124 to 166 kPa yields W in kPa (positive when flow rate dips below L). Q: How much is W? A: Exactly 1.7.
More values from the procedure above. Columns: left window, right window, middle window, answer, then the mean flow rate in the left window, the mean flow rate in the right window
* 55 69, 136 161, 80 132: -4.8 kPa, 27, 32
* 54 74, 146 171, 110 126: -1.2 kPa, 27.1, 33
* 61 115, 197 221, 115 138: -0.1 kPa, 30.5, 34.7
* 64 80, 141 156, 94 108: -2.1 kPa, 27.4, 31.6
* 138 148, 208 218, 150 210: -1.3 kPa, 31.9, 34.3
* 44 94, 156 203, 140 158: 0.3 kPa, 28.2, 33.9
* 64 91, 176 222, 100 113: -1.3 kPa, 28.7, 33.9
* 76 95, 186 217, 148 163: 0.3 kPa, 30.7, 34.4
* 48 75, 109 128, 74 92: -0.5 kPa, 27.1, 32.5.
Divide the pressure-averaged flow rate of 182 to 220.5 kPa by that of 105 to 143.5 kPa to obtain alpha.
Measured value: 1.1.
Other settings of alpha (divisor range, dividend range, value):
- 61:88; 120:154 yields 1.14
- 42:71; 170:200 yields 1.26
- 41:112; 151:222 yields 1.16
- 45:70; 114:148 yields 1.20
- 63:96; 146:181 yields 1.14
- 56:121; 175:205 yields 1.10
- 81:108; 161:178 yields 1.07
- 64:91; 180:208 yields 1.19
